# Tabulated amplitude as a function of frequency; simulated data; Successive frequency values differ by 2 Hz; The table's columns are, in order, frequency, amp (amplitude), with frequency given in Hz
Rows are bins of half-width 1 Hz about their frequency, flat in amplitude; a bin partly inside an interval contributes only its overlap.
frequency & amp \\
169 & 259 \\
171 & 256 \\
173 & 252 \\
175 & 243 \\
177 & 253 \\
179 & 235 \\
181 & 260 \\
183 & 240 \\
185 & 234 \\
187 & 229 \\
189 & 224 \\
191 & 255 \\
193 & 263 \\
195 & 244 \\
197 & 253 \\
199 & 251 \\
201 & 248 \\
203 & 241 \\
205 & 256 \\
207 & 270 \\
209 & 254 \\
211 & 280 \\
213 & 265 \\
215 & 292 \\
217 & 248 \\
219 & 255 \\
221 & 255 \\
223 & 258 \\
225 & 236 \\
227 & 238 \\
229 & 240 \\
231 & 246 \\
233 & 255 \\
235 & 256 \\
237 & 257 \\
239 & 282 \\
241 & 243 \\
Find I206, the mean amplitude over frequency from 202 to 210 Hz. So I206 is 255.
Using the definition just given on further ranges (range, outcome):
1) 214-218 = 270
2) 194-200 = 249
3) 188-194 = 247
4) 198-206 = 249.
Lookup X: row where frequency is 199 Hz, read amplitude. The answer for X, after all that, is 251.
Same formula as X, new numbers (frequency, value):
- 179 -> 235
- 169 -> 259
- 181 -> 260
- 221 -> 255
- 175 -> 243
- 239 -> 282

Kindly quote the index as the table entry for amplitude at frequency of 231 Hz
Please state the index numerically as 246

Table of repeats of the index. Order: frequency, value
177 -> 253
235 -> 256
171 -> 256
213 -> 265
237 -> 257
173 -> 252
